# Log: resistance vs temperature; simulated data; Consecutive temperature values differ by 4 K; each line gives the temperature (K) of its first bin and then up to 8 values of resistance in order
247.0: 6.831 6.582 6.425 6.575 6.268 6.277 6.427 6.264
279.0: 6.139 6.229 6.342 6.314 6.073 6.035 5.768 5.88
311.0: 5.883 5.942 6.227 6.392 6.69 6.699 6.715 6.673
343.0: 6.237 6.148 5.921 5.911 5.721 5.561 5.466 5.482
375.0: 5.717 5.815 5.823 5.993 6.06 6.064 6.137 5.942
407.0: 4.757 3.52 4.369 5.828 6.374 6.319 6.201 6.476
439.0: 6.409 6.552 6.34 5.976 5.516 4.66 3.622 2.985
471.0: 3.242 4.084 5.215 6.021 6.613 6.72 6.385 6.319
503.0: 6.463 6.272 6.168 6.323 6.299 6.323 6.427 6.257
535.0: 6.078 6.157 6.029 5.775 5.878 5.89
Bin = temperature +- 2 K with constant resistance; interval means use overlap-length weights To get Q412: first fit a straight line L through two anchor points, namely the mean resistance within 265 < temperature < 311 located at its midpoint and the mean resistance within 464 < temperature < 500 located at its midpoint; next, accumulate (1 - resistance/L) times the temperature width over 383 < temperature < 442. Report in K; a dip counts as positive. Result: -2.33 K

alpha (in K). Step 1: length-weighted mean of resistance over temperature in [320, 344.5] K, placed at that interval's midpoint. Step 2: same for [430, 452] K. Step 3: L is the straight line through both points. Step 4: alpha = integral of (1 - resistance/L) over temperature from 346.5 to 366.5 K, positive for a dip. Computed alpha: 2.2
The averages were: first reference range 6.56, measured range 5.8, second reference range 6.35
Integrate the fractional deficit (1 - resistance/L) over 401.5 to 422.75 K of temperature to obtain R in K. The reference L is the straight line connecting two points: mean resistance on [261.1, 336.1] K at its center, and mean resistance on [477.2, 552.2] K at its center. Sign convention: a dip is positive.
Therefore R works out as 4.2 K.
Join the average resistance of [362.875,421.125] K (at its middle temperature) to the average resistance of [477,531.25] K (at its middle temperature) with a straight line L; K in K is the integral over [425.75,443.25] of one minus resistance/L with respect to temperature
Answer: -1.8 K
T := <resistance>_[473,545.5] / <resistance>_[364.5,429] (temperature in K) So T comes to 1.09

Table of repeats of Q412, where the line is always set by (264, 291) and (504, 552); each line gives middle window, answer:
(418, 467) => 3.74 K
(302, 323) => 0.92 K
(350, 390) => 3.20 K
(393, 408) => 1.06 K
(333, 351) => -0.37 K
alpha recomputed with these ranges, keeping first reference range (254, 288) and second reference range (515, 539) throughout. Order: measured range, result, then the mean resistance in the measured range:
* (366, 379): 1.4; 5.6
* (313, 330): -0.1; 6.34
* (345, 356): 0.5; 6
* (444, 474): 7.7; 4.67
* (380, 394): 0.8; 5.96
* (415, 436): 0.8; 6.05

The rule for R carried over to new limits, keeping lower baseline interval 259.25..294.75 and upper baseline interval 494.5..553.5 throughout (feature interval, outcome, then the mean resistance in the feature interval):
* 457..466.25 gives 3.3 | 3.98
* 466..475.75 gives 4.4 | 3.4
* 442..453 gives -0.1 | 6.27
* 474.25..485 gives 1.7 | 5.23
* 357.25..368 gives 1.1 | 5.59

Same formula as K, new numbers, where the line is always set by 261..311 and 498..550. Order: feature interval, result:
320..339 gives -1.4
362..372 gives 1.1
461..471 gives 4.7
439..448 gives -0.4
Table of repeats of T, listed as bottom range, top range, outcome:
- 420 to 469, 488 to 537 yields 1.13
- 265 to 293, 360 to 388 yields 0.90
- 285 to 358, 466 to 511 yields 0.90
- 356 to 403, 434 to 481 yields 0.87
